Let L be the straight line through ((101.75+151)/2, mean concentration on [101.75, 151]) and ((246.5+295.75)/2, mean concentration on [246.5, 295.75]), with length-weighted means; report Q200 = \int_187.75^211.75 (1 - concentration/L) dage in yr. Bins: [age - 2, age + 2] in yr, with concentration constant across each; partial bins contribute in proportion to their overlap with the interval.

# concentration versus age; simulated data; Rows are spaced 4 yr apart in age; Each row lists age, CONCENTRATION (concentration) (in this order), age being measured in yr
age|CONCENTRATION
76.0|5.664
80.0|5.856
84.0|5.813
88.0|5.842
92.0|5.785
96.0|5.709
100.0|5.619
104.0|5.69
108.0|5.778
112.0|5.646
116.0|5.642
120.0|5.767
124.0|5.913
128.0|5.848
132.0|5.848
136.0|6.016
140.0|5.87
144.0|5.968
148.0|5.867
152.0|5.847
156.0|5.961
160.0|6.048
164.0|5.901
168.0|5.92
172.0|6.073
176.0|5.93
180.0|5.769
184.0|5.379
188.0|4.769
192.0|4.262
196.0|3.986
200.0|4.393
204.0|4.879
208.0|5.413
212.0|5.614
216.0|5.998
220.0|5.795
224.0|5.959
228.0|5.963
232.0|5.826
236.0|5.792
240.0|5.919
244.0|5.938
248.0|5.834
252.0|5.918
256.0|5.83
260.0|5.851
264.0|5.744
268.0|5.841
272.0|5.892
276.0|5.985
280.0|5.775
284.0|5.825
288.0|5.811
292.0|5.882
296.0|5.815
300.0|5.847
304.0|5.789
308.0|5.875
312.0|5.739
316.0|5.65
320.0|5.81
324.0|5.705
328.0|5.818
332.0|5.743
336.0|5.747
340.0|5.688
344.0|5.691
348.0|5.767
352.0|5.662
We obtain 4.8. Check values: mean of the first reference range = 5.82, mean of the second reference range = 5.85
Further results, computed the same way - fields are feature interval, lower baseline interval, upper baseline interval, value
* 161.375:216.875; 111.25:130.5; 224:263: 5.0 yr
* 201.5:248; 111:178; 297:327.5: 0.9 yr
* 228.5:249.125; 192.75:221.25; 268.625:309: -1.8 yr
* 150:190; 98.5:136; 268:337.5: 0.1 yr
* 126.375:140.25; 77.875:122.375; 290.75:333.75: -0.4 yr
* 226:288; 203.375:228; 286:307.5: -1.1 yr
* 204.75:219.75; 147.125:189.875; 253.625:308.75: 0.5 yr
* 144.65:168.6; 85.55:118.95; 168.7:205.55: -2.8 yr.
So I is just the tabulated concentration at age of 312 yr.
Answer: 5.739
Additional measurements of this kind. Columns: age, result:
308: 5.875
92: 5.785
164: 5.901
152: 5.847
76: 5.664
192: 4.262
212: 5.614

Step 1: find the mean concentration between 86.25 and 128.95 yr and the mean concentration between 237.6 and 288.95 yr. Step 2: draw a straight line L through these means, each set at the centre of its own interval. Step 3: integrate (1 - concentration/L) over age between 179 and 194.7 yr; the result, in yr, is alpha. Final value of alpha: 2.3 yr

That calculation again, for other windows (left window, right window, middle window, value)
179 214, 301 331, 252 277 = -2.1 yr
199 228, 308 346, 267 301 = -1.2 yr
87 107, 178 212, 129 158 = -3.1 yr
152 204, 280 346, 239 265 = -1.3 yr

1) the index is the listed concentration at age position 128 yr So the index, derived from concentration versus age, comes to 5.848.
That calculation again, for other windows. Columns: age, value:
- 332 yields 5.743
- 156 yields 5.961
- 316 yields 5.65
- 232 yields 5.826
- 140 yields 5.87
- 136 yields 6.016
